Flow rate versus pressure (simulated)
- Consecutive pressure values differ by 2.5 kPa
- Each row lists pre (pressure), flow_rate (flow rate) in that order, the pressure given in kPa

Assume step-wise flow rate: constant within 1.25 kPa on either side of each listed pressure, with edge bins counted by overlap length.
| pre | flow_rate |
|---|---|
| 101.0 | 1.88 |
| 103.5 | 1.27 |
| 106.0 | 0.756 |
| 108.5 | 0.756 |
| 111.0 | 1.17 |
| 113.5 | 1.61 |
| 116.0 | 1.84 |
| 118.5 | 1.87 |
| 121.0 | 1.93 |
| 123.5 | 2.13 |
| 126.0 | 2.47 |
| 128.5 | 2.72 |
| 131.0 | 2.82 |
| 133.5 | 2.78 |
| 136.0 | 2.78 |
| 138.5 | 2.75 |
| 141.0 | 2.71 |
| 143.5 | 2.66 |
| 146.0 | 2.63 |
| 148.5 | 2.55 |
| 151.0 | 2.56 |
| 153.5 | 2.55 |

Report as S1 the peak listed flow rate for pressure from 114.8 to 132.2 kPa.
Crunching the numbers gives 2.82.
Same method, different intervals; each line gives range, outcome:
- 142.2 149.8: 2.66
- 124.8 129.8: 2.72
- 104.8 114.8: 1.61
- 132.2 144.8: 2.78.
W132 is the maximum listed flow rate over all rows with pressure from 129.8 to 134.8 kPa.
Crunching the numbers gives 2.82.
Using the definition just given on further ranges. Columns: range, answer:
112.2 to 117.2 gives 1.84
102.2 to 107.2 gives 1.27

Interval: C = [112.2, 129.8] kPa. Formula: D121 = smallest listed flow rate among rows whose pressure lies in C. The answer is 1.61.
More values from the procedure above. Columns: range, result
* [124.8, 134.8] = 2.47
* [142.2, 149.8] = 2.55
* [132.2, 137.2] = 2.78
